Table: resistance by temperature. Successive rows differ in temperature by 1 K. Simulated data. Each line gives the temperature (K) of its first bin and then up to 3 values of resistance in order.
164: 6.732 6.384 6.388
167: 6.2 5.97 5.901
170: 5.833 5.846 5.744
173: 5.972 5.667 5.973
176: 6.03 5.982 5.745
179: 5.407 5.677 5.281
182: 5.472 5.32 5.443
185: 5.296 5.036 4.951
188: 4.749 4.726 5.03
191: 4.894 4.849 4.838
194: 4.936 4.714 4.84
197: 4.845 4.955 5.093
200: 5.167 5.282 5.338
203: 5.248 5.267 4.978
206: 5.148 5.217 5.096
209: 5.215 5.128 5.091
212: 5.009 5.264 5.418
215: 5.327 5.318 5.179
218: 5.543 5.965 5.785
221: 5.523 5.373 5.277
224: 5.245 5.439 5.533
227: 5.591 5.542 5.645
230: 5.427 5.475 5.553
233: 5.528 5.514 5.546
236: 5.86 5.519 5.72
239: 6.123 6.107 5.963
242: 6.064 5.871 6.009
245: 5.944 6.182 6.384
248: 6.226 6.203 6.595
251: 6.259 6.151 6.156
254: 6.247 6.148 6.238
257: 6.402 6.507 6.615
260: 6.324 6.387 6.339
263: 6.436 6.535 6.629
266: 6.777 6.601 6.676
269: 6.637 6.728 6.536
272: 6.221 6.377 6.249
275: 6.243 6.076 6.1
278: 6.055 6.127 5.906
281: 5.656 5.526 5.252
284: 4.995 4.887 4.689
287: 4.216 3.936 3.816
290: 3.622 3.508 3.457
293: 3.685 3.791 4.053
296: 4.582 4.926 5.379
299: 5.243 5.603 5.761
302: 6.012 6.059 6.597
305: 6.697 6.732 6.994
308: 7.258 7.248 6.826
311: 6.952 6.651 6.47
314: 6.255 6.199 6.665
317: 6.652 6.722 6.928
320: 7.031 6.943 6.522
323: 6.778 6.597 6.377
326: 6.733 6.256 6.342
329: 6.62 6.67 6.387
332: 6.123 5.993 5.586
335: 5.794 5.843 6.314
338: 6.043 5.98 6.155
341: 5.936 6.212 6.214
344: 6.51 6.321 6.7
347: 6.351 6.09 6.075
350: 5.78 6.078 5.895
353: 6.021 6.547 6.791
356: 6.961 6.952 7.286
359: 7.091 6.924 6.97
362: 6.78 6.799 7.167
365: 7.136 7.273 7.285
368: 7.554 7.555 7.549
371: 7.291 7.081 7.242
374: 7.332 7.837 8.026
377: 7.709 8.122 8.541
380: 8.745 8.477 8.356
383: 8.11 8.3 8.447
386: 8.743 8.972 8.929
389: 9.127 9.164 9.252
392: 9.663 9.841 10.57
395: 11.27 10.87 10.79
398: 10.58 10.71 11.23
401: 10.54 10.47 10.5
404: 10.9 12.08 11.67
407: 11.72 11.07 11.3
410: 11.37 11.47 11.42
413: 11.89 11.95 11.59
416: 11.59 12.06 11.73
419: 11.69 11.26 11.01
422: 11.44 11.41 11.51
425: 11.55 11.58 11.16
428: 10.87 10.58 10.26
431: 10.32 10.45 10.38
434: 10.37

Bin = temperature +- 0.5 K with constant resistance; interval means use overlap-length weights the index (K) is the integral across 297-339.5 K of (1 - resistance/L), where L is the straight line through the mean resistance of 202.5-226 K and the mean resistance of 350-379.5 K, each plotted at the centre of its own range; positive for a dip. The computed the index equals 1.2 K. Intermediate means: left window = 5.31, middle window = 6.38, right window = 7.14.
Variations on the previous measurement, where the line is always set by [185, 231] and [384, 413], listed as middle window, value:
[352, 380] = 6.7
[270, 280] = 1.2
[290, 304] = 5.2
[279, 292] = 4.7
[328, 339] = 3.2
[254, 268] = 0.4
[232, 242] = 0.4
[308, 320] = 2.1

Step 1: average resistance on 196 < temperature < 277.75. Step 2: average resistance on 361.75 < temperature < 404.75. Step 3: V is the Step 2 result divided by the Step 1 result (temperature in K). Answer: 1.51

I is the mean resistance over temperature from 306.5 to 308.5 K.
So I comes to 7.13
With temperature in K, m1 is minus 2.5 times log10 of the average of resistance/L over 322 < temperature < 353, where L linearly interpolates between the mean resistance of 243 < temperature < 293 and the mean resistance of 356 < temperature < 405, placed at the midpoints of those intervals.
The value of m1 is 0.21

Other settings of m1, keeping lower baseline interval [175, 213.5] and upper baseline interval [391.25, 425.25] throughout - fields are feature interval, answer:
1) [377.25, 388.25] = 0.227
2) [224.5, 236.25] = 0.120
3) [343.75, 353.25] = 0.468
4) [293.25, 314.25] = 0.354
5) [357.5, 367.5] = 0.365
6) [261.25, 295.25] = 0.334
